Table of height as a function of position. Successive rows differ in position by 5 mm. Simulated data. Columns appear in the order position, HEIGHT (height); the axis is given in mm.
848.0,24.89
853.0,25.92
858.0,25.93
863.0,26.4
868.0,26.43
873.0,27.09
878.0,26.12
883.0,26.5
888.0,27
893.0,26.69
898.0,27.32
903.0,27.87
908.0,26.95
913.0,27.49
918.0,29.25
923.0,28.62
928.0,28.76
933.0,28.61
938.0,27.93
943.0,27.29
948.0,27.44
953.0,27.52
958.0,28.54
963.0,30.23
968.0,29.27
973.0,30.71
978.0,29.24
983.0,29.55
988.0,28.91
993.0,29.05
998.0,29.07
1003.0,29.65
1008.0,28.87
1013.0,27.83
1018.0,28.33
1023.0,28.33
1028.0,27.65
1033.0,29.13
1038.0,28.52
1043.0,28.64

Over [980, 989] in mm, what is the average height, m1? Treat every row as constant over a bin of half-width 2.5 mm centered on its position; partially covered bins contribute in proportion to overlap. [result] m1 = 29.3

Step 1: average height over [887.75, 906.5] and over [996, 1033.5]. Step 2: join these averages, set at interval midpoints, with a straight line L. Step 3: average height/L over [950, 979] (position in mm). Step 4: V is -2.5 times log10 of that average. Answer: -0.05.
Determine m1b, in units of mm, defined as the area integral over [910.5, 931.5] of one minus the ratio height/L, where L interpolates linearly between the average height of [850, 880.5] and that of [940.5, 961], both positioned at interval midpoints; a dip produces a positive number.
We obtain -1.0 mm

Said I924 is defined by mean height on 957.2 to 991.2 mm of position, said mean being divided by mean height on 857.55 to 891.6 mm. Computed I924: 1.11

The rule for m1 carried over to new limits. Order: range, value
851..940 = 27.3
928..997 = 28.8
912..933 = 28.6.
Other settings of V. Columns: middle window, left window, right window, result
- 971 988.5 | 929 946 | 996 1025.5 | -0.05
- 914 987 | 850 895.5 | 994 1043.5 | -0.04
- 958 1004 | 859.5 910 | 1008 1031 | -0.06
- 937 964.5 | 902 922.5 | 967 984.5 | 0.04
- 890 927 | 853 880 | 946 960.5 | -0.03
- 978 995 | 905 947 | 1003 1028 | -0.03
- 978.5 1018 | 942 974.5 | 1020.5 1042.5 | -0.02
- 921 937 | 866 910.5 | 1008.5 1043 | -0.05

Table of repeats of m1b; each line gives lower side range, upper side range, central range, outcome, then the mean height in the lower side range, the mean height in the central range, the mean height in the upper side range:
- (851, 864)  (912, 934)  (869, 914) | 0.7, 26.1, 27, 28.6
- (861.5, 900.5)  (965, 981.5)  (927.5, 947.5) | 0.4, 26.7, 28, 29.7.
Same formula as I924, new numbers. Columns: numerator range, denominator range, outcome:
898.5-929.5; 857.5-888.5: 1.06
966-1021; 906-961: 1.04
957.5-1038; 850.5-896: 1.10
